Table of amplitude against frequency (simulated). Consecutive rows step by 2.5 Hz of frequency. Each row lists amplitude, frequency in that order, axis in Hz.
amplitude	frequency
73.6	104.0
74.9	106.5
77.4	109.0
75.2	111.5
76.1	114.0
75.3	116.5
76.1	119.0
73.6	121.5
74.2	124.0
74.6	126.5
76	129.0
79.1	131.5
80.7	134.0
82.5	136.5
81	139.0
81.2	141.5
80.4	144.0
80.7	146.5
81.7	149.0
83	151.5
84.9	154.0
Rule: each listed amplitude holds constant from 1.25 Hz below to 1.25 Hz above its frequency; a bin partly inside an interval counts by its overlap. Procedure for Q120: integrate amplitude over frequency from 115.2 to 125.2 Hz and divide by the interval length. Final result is 74.8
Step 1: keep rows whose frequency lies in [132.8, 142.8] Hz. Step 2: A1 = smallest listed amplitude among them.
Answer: 80.7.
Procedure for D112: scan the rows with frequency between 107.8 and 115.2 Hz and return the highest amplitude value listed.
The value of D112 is 77.4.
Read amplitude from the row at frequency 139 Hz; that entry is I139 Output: 81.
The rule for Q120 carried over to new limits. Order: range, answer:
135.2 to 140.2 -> 81.7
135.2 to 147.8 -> 81.2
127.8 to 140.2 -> 79.9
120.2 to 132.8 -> 75.5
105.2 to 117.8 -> 75.8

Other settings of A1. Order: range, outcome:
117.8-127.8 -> 73.6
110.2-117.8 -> 75.2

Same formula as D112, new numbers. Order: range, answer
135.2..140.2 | 82.5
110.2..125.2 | 76.1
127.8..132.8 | 79.1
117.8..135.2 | 80.7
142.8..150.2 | 81.7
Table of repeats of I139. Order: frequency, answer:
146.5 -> 80.7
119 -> 76.1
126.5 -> 74.6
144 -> 80.4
